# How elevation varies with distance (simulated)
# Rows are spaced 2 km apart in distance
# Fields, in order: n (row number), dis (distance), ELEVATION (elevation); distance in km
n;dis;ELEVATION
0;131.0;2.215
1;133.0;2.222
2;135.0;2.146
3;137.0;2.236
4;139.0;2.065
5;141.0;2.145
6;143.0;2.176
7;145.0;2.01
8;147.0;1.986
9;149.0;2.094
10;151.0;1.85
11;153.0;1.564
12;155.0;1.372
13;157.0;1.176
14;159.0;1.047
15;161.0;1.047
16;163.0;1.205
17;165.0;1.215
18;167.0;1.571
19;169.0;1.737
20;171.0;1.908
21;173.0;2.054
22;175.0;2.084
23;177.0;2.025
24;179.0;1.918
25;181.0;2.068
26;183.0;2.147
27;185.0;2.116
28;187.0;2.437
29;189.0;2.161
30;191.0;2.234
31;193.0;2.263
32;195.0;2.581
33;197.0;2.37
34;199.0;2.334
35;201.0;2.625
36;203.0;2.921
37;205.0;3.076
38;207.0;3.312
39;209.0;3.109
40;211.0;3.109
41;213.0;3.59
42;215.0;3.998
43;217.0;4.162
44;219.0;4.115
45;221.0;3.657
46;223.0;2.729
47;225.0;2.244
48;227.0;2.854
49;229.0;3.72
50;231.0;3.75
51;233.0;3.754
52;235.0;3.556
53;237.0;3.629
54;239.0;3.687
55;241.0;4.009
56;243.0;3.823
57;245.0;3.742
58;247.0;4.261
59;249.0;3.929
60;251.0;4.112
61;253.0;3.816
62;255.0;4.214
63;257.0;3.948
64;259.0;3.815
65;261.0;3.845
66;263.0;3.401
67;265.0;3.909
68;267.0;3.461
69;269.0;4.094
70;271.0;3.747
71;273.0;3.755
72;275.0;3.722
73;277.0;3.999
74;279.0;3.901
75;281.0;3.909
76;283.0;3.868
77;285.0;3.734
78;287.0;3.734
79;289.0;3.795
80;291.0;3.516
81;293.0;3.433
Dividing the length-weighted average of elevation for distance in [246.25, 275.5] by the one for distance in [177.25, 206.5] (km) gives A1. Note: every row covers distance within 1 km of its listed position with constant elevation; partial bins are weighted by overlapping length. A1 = 1.62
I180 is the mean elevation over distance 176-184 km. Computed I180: 2.04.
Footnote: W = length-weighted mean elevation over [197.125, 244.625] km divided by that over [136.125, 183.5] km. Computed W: 1.9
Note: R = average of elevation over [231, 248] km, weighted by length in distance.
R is 3.8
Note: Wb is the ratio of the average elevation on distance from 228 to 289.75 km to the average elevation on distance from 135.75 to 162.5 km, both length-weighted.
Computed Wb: 2.2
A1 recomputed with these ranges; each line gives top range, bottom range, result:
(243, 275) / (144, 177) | 2.37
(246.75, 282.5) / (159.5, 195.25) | 2.03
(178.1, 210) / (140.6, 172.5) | 1.52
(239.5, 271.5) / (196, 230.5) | 1.22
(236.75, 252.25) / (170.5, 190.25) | 1.86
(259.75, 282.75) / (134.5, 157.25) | 1.98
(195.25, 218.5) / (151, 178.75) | 2.02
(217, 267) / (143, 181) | 2.19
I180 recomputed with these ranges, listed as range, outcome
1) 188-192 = 2.2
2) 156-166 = 1.14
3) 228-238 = 3.68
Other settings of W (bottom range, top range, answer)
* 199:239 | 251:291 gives 1.14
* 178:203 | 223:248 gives 1.55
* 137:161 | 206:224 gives 2.01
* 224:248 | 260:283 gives 1.06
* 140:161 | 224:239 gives 1.98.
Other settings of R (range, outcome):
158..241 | 2.65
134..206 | 2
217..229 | 3.26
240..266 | 3.91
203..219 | 3.48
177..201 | 2.25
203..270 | 3.64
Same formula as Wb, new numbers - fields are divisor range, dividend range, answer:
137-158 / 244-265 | 2.10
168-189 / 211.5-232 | 1.69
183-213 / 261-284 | 1.44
